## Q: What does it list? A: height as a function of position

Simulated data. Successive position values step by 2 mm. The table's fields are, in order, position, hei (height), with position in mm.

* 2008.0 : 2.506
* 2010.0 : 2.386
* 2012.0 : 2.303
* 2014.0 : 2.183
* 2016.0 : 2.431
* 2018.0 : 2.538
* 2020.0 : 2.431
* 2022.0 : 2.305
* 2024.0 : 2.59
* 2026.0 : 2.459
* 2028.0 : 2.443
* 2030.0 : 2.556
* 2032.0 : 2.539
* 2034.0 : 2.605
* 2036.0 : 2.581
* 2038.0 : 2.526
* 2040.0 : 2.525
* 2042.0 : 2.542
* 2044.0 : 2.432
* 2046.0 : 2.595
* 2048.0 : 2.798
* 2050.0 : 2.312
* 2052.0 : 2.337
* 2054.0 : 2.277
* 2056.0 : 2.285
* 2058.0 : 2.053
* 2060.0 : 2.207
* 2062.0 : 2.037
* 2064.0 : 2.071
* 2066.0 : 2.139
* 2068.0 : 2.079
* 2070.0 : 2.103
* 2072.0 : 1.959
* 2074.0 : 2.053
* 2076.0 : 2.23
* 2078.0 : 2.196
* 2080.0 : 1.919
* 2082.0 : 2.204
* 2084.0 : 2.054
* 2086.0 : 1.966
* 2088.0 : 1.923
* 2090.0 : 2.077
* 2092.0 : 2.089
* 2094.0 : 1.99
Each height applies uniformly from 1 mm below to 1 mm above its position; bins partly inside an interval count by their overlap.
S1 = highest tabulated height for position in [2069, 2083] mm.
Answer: 2.23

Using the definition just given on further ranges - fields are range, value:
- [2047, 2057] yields 2.798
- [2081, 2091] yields 2.204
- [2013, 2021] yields 2.538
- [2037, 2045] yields 2.542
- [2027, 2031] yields 2.556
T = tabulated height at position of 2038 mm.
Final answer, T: 2.526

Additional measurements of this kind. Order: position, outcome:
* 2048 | 2.798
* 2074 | 2.053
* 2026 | 2.459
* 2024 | 2.59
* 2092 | 2.089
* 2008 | 2.506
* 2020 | 2.431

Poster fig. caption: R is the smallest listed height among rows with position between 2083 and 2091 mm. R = 1.923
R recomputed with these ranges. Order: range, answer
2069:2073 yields 1.959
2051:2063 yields 2.037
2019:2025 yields 2.305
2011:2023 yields 2.183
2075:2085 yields 1.919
